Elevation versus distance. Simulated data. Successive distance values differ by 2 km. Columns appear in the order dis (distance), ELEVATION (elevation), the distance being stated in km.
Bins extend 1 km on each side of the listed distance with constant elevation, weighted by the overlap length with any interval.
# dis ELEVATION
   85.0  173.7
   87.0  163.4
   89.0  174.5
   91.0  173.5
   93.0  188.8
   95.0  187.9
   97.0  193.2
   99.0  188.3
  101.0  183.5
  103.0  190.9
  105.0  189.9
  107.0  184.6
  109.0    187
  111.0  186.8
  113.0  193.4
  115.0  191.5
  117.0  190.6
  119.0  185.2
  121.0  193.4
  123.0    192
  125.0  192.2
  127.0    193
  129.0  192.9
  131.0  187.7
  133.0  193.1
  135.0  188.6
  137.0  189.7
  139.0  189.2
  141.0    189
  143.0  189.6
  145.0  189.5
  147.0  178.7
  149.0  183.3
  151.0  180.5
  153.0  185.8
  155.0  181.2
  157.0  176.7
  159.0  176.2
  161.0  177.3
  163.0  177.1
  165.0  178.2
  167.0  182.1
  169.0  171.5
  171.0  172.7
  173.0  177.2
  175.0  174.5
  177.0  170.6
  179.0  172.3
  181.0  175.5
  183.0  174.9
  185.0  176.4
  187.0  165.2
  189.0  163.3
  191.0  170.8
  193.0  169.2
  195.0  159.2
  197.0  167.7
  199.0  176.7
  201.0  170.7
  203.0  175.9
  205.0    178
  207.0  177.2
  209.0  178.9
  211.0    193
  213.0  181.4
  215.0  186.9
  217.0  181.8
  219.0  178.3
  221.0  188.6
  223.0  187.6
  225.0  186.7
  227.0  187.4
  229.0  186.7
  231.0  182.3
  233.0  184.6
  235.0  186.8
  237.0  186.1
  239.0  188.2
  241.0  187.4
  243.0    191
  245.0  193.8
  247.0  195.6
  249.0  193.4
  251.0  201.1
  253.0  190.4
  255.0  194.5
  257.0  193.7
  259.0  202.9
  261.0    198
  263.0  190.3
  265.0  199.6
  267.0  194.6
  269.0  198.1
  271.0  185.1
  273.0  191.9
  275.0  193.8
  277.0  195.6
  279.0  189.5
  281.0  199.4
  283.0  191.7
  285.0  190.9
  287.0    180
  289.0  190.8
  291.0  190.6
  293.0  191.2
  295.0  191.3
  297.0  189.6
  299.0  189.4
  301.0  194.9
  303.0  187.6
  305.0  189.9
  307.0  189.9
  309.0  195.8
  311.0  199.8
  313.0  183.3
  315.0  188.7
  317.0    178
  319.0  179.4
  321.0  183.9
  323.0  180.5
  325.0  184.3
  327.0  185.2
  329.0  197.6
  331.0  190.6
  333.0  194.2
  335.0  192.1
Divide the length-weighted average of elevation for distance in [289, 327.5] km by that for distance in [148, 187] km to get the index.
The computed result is 1.1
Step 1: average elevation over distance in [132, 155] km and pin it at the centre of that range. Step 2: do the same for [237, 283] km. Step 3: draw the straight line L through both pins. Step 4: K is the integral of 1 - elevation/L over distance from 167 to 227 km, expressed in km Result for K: 4.3 km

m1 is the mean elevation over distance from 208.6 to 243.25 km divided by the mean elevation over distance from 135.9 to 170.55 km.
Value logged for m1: 1.0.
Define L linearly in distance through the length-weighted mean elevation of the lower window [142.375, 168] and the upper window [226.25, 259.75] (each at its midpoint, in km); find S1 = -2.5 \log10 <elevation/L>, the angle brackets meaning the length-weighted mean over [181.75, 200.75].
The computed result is 0.096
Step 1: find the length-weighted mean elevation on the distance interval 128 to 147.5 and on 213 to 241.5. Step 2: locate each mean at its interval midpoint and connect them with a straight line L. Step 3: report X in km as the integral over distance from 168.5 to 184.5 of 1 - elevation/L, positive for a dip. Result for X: 1.2 km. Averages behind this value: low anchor 189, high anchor 185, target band 174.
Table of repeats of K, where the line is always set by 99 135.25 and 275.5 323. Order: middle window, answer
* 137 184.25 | 2.5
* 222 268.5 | -0.5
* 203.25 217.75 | 0.6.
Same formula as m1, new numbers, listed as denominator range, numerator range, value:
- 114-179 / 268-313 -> 1.04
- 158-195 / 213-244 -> 1.07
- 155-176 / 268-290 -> 1.08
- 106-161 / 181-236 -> 0.95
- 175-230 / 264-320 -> 1.08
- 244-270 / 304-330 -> 0.96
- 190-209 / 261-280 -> 1.12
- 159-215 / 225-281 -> 1.10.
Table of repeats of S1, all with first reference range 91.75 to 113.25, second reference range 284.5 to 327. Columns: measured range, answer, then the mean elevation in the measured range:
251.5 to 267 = -0.04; 196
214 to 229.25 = 0.02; 185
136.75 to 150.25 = 0.01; 187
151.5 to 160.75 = 0.05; 180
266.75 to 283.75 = -0.03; 193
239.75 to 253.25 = -0.03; 193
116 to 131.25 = -0.02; 191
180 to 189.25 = 0.10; 172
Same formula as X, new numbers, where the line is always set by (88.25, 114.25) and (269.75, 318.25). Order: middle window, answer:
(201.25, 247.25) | 0.96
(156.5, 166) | 0.54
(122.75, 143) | -0.38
